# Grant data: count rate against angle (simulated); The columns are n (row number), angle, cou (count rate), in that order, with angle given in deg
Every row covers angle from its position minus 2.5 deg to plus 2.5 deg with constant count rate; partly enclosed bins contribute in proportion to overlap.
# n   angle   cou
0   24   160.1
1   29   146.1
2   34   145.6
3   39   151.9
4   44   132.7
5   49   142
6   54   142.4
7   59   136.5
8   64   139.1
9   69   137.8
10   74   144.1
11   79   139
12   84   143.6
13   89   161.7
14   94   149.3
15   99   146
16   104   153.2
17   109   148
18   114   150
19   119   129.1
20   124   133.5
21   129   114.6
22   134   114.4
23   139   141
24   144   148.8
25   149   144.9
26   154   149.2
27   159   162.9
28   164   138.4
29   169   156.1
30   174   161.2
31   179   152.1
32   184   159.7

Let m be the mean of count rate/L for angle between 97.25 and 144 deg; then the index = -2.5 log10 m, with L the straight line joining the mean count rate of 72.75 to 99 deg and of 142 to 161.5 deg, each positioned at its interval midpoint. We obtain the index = 0.09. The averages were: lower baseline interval 148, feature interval 137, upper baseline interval 152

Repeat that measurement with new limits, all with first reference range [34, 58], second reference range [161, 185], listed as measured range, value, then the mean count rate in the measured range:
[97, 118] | 0.00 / 148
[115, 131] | 0.16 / 128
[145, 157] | 0.03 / 148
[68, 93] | 0.00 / 146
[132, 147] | 0.11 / 136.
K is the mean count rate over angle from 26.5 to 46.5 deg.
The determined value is 144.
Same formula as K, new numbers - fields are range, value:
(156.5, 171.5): 152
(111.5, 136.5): 128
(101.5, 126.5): 143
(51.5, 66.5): 139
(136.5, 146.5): 145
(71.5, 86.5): 142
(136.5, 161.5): 149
